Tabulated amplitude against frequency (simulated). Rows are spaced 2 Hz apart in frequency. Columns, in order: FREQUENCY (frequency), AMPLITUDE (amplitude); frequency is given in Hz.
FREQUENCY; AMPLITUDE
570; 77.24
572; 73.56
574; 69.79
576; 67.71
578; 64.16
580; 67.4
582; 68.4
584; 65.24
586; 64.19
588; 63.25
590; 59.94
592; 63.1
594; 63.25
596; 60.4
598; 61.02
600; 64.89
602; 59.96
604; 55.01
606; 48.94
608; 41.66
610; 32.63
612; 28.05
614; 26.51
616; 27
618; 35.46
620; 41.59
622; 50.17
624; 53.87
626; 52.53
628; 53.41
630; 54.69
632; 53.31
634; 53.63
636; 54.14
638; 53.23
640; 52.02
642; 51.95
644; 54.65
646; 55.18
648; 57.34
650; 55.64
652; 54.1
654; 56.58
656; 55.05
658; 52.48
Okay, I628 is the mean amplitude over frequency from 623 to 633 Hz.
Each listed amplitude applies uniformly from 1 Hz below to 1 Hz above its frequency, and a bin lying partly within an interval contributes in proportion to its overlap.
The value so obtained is 53.6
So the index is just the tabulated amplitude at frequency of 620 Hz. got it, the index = 41.59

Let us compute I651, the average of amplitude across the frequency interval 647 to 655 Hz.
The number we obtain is 55.9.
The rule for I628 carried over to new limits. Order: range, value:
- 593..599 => 61.6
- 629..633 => 54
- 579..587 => 66.3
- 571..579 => 68.8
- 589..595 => 62.1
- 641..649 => 54.8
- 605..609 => 45.3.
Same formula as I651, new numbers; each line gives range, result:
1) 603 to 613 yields 41.3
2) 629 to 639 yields 53.8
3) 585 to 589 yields 63.7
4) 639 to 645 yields 52.9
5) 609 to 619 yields 29.9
